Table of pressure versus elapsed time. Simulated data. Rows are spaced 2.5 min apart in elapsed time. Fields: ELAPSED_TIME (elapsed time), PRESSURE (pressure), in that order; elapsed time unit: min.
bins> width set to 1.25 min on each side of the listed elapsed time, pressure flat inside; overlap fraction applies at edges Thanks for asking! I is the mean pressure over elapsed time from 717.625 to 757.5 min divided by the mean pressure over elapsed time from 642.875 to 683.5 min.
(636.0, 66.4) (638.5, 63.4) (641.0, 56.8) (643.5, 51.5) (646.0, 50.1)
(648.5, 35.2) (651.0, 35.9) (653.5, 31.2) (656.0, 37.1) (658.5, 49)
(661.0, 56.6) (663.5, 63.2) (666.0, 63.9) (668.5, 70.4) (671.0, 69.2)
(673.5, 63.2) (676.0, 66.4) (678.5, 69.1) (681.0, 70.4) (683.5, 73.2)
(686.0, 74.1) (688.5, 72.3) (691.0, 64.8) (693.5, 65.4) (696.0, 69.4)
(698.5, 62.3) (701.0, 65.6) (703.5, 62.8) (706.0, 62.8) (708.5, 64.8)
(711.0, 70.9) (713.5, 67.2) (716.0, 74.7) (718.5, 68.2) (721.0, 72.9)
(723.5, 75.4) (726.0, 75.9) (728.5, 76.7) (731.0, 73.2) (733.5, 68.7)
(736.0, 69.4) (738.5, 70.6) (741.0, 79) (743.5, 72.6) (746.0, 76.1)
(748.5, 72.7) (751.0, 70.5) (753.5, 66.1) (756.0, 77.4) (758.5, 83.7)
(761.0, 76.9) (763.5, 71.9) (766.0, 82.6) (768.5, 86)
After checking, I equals 1.3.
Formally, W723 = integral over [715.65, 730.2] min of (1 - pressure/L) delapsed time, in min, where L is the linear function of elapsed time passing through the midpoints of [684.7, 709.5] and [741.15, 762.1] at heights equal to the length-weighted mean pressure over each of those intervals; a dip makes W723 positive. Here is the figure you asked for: -0.7 min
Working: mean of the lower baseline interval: 66.5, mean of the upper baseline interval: 74.7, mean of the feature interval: 73.9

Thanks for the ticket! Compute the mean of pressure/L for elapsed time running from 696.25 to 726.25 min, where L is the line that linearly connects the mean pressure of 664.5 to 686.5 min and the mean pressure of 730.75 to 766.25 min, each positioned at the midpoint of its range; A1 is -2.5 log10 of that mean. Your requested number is 0.04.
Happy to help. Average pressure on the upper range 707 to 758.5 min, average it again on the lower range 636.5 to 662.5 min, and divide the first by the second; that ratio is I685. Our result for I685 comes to 1.5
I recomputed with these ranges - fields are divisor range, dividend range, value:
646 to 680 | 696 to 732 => 1.27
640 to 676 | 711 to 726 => 1.36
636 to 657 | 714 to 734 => 1.57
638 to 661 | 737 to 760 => 1.63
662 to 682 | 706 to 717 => 1.03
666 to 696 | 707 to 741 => 1.04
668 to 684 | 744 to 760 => 1.08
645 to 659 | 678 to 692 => 1.81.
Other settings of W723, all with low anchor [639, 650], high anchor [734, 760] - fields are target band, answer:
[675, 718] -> -4.62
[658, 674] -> -2.48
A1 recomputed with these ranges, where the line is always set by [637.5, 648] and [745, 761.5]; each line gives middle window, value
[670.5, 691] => -0.141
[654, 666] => 0.114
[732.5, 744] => -0.004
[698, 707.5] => 0.027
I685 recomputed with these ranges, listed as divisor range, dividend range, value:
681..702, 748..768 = 1.10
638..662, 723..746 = 1.60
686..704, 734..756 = 1.08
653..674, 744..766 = 1.32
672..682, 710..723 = 1.06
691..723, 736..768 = 1.11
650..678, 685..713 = 1.20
